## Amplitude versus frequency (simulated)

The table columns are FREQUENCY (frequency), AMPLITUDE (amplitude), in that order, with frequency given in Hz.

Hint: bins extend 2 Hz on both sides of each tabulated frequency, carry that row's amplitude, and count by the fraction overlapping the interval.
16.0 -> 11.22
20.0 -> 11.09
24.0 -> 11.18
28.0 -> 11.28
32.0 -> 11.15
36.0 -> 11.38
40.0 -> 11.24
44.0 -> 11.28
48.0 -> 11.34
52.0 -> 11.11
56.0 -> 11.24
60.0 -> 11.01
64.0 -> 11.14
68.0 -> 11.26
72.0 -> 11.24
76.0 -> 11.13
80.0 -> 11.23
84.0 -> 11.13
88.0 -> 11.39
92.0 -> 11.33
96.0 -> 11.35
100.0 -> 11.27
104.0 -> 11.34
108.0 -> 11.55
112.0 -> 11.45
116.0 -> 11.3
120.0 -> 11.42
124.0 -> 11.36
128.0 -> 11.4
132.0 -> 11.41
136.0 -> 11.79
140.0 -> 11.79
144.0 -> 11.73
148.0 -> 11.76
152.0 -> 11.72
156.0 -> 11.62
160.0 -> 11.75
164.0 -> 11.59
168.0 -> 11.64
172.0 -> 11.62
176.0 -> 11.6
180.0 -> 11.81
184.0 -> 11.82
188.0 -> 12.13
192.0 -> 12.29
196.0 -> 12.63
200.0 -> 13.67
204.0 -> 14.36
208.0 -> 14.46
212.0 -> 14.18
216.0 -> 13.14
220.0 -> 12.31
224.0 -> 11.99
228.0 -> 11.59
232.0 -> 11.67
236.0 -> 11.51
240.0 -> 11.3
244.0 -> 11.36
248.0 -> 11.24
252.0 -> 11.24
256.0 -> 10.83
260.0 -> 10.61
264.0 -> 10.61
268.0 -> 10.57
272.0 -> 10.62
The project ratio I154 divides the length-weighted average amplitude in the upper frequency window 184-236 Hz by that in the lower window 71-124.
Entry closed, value 1.13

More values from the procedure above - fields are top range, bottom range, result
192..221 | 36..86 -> 1.20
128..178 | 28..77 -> 1.04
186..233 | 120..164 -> 1.11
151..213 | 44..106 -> 1.10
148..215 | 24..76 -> 1.11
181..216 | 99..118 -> 1.15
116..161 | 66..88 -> 1.03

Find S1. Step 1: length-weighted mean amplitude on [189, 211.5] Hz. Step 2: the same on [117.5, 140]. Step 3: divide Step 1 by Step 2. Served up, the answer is 1.2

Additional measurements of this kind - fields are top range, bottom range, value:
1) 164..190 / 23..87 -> 1.05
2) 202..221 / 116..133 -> 1.21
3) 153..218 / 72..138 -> 1.10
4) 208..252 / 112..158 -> 1.05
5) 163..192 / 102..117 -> 1.03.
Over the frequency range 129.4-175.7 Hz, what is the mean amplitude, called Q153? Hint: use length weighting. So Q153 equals 11.7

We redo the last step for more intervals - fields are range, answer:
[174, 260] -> 12.2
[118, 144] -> 11.5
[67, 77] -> 11.2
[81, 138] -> 11.4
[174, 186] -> 11.7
